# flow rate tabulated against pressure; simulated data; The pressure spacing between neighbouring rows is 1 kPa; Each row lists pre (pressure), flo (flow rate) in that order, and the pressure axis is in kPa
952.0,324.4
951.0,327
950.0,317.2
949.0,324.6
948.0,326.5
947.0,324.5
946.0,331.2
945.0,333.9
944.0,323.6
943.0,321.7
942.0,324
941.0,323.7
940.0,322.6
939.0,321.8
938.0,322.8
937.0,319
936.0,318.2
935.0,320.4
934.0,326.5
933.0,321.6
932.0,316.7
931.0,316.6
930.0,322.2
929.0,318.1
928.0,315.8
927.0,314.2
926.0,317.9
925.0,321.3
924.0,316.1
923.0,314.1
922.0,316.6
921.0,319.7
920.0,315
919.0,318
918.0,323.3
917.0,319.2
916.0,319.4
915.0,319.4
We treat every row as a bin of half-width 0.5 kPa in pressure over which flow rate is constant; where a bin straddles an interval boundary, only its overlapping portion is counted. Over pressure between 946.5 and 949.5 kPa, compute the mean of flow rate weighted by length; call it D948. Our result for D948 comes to 325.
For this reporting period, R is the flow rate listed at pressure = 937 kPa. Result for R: 319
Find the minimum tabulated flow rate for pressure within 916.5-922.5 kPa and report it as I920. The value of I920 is 315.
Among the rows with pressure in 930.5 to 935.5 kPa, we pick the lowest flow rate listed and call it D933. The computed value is 316.6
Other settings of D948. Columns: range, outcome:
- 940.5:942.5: 324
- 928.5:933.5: 319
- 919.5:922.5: 317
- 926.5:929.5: 316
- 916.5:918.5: 321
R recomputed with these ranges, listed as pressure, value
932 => 316.7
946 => 331.2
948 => 326.5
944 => 323.6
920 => 315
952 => 324.4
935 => 320.4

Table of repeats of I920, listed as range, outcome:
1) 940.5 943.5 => 321.7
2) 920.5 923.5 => 314.1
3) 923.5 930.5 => 314.2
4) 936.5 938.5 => 319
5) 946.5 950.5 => 317.2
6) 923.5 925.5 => 316.1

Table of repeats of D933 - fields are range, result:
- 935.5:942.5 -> 318.2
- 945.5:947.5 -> 324.5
